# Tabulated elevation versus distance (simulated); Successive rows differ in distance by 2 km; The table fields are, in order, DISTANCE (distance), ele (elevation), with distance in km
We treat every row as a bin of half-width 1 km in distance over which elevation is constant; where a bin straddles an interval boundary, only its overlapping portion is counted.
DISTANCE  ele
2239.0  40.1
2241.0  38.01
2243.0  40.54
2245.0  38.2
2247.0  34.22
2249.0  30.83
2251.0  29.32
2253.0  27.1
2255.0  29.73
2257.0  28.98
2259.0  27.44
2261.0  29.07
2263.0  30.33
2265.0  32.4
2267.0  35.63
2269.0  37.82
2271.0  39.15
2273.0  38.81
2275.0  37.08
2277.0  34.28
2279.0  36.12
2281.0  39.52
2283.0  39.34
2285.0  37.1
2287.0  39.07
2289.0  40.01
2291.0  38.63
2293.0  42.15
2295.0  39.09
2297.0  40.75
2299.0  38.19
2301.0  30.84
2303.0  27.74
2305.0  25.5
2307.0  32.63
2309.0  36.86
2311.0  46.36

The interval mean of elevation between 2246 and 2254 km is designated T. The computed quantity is 30.4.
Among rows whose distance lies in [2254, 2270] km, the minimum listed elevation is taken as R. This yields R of 27.44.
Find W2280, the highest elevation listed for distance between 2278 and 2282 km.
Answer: 39.52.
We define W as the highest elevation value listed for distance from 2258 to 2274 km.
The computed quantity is 39.15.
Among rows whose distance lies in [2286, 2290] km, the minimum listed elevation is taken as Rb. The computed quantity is 39.07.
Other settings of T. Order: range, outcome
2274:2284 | 37.3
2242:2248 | 37.7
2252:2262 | 28.5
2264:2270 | 35.3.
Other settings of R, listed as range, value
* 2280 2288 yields 37.1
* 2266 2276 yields 35.63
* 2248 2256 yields 27.1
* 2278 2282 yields 36.12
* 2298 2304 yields 27.74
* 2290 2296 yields 38.63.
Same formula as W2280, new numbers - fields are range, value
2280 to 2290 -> 40.01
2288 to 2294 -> 42.15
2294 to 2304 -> 40.75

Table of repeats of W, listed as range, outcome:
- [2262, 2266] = 32.4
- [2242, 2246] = 40.54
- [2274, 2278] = 37.08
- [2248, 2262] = 30.83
